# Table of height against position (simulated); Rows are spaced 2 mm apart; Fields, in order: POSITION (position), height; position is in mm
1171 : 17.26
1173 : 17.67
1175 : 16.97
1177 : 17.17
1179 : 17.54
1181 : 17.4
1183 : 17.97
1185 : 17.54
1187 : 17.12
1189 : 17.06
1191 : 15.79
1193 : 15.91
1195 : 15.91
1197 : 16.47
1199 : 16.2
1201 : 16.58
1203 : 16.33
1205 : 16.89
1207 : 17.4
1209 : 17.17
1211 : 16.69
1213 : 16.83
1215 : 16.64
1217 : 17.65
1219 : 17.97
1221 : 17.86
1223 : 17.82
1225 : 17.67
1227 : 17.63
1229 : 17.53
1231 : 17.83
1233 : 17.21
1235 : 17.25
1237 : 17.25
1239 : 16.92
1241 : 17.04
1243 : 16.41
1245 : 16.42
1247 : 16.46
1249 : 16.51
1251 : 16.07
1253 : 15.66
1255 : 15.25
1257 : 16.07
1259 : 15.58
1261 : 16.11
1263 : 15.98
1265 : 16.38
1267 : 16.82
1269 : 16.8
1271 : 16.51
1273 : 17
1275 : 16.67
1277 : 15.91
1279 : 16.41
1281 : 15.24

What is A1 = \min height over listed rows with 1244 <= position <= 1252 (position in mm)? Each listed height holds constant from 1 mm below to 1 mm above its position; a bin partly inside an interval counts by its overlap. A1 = 16.07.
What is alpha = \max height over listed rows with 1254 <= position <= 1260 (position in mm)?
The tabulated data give 16.07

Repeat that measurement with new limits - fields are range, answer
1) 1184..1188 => 17.54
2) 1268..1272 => 16.8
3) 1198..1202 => 16.58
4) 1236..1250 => 17.25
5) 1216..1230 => 17.97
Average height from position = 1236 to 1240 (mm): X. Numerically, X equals 17.1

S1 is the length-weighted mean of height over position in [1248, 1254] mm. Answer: 16.1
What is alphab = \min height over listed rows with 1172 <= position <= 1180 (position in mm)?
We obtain 16.97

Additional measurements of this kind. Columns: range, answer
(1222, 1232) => 17.53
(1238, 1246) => 16.41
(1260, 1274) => 15.98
